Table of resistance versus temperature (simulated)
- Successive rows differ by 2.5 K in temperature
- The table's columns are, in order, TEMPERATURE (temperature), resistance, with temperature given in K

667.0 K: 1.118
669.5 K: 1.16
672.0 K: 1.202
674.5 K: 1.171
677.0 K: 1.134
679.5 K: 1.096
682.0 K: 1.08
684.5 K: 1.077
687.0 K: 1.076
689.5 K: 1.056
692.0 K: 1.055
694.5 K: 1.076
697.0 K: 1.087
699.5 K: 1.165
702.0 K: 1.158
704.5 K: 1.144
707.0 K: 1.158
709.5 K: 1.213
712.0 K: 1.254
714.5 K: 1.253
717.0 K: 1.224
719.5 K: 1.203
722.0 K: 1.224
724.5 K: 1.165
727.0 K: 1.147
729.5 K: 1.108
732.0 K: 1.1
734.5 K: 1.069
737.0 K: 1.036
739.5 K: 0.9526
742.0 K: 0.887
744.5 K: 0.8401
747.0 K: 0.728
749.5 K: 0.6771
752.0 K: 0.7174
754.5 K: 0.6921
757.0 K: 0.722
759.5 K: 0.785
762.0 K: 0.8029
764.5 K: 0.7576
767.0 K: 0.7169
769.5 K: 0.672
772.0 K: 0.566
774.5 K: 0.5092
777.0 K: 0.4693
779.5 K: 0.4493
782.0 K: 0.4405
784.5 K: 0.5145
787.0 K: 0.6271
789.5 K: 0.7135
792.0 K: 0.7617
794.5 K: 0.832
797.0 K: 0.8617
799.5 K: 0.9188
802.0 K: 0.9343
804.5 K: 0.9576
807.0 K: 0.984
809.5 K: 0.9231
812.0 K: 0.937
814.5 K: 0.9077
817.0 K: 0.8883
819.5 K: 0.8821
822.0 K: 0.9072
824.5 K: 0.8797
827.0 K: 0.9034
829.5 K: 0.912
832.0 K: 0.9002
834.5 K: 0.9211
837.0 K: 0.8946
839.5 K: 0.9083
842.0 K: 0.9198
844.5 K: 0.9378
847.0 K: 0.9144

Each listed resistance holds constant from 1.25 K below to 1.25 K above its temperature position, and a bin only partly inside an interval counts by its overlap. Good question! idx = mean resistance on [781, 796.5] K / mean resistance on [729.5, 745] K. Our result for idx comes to 0.66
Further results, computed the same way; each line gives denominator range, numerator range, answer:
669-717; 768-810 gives 0.62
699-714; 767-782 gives 0.46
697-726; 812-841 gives 0.76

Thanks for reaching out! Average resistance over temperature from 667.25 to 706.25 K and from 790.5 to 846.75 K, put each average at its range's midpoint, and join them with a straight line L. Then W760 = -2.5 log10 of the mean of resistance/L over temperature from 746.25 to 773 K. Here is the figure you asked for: 0.365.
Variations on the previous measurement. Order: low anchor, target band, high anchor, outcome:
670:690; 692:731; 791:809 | -0.108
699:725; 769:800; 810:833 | 0.492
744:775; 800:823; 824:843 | -0.096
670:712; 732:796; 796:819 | 0.351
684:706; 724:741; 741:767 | -0.214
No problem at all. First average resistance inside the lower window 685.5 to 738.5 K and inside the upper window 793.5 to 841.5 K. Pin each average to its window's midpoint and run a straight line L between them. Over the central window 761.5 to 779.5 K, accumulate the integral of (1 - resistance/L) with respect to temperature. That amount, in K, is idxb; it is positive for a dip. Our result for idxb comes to 7.0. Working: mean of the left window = 1.14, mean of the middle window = 0.622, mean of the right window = 0.909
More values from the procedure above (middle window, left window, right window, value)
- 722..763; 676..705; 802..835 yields 4.60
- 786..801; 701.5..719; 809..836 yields 2.90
